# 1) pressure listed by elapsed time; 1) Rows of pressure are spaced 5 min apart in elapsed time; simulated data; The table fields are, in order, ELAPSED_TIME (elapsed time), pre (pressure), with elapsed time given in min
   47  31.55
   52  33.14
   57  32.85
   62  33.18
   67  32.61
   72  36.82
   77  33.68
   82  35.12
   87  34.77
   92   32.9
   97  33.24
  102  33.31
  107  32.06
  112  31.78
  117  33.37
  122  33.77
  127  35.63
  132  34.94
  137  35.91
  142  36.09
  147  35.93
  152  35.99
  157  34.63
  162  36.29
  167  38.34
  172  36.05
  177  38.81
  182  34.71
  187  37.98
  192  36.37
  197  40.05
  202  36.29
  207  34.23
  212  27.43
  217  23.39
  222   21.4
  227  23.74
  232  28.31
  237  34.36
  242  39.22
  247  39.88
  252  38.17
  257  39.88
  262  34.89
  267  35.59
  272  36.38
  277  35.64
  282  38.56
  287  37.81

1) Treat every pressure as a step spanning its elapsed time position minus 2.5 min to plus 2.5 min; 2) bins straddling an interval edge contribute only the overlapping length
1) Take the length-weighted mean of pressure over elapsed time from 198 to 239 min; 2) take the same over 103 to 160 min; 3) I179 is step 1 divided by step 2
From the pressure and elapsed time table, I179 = 0.8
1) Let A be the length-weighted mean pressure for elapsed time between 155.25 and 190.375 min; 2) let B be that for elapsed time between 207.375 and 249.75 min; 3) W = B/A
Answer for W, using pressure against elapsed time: 0.82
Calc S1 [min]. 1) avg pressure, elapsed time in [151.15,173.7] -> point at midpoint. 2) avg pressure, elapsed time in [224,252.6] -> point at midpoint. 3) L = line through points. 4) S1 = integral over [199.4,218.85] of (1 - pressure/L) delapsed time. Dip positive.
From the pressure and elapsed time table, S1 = 2.22 min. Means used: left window 36.3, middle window 30.6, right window 33.4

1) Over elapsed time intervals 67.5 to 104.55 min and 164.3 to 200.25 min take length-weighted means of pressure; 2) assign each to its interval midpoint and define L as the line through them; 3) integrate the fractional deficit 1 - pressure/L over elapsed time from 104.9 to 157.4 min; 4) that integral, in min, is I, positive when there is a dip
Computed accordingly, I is 1.7 min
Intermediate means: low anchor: 34.2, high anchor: 37.4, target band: 34.6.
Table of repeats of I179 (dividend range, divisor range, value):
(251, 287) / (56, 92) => 1.09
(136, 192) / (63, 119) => 1.08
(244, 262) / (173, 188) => 1.05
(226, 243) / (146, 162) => 0.88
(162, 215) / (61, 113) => 1.07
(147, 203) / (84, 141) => 1.09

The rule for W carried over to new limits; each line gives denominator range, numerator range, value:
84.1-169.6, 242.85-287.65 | 1.08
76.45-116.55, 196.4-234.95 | 0.87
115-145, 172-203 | 1.07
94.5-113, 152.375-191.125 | 1.12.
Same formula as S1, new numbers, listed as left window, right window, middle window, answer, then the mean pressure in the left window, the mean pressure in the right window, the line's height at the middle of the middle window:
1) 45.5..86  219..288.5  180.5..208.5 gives -2.09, 33.7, 34.4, 34.2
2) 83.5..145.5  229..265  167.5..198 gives -1.83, 34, 36.2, 35.1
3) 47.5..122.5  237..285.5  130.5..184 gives -1.70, 33.4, 37.4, 35.1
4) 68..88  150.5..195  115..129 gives 0.58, 34.9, 36.6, 35.7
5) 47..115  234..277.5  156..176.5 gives -0.86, 33.4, 37.1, 35.2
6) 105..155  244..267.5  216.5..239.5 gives 6.62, 34.6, 37.9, 37.2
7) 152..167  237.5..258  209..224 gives 5.27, 36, 38.8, 37.8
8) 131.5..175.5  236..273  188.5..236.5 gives 8.33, 36.1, 37.5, 36.9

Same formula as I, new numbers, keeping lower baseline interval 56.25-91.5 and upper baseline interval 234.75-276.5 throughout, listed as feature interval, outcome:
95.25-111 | 0.9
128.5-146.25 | -0.2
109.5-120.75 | 0.7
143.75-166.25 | -0.3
